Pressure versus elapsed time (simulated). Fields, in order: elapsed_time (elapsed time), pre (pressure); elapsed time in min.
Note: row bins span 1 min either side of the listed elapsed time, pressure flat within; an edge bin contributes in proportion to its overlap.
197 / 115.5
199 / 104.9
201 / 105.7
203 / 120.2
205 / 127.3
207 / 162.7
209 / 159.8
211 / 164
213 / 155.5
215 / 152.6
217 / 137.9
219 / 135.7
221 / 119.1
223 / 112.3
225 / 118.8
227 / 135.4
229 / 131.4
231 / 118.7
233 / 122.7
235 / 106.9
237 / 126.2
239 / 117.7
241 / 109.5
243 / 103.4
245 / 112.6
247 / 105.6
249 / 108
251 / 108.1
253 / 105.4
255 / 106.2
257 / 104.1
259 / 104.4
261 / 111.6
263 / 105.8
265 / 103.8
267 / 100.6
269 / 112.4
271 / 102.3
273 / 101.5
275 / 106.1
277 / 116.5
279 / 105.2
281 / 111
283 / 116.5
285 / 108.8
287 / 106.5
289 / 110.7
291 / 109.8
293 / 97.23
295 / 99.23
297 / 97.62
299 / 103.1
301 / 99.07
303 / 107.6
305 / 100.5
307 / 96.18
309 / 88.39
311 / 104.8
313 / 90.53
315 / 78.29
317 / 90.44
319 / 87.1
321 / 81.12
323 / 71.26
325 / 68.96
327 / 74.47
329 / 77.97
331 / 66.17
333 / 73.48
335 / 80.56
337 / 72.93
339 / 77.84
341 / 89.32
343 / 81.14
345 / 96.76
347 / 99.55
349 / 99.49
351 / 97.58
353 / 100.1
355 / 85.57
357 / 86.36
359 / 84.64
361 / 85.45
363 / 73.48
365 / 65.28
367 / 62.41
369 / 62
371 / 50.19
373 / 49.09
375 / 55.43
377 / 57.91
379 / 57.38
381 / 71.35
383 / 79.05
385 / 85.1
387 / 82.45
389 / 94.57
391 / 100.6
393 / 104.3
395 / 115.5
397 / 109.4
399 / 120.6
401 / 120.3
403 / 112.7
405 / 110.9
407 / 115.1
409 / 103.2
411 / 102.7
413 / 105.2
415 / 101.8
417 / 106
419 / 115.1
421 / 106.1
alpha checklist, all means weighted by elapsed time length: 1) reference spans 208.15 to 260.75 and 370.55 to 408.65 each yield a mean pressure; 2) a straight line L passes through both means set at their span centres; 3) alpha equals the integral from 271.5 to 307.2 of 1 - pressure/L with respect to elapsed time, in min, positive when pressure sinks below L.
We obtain 1.7 min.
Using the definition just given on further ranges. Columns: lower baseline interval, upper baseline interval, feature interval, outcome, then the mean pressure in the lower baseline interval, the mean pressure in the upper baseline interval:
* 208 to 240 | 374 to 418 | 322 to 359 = 8.3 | 132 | 96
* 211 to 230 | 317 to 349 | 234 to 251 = 1.8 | 135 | 80.8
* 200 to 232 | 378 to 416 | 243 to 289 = 6.5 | 135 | 99.6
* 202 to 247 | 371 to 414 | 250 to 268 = 2.4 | 129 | 92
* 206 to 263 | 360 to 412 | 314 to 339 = 5.9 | 123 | 86.4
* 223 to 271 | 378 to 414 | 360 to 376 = 6.1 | 112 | 99.5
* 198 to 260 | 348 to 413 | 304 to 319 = 1.6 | 123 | 87.8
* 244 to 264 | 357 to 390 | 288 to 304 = -1.5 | 107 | 70.2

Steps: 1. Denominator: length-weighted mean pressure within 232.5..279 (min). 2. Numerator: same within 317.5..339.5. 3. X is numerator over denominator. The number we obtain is 0.7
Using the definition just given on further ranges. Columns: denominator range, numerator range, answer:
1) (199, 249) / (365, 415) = 0.70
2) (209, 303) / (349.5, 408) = 0.75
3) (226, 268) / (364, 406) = 0.75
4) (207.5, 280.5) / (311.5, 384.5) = 0.66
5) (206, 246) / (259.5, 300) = 0.82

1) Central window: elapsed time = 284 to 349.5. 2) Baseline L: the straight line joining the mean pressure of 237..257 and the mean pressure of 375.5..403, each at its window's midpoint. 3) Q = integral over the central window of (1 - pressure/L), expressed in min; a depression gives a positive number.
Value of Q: 6.87 min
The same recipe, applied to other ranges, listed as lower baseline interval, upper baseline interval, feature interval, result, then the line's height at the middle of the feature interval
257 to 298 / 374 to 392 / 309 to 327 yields 2.1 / 94.7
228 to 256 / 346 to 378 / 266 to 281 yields -0.5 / 103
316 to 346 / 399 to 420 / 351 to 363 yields 0.2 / 89.4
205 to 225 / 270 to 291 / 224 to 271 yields 5.1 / 126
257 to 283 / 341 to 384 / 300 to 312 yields -0.5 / 95.2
